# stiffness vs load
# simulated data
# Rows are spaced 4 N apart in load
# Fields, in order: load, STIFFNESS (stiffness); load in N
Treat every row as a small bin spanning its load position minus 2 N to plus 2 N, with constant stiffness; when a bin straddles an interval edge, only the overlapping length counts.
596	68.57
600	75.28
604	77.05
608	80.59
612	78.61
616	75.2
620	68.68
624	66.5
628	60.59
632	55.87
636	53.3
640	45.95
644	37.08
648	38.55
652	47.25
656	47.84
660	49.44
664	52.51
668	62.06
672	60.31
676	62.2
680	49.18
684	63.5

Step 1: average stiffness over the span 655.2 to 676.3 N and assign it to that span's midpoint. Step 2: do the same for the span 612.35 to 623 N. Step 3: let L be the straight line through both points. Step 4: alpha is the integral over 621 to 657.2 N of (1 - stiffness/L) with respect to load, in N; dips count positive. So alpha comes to 8.00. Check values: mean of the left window 72.5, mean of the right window 55.7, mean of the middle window 50.9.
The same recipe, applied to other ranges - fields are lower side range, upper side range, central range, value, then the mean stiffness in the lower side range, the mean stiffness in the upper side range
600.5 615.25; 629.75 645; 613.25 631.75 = -0.98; 78.1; 49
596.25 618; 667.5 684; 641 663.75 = 6.98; 76.6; 58.7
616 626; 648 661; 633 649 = 3.19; 69.1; 46.6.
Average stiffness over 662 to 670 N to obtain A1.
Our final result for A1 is 57.3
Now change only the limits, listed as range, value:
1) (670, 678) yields 61.3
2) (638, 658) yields 43.3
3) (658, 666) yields 51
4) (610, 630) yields 69.9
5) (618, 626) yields 67.6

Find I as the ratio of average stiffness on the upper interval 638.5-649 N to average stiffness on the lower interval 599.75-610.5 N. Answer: 0.52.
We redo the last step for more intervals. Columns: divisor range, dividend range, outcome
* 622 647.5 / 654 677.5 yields 1.06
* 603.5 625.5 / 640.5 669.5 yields 0.64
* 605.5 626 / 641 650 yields 0.52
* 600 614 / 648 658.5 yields 0.59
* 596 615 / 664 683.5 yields 0.76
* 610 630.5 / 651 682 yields 0.78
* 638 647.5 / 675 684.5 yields 1.39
